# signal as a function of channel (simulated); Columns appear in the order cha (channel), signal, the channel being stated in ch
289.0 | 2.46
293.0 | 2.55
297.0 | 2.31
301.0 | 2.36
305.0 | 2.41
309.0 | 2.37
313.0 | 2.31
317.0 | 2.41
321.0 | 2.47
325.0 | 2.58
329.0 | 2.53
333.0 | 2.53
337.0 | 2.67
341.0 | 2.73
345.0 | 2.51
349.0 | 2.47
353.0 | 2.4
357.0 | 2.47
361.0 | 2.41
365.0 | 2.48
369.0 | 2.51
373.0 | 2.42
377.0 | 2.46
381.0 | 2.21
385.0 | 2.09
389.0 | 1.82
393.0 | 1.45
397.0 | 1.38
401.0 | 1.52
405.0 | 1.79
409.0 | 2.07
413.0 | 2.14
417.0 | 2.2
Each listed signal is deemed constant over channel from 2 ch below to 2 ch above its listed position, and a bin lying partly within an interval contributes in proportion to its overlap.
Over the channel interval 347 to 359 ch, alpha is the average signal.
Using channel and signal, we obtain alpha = 2.45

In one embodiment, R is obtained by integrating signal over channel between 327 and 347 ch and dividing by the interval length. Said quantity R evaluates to 2.59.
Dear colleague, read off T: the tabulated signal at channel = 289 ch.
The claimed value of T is 2.46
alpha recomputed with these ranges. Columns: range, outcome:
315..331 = 2.5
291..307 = 2.41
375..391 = 2.15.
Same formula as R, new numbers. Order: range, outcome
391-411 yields 1.64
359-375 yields 2.46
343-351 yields 2.49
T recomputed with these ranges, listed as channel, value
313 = 2.31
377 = 2.46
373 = 2.42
